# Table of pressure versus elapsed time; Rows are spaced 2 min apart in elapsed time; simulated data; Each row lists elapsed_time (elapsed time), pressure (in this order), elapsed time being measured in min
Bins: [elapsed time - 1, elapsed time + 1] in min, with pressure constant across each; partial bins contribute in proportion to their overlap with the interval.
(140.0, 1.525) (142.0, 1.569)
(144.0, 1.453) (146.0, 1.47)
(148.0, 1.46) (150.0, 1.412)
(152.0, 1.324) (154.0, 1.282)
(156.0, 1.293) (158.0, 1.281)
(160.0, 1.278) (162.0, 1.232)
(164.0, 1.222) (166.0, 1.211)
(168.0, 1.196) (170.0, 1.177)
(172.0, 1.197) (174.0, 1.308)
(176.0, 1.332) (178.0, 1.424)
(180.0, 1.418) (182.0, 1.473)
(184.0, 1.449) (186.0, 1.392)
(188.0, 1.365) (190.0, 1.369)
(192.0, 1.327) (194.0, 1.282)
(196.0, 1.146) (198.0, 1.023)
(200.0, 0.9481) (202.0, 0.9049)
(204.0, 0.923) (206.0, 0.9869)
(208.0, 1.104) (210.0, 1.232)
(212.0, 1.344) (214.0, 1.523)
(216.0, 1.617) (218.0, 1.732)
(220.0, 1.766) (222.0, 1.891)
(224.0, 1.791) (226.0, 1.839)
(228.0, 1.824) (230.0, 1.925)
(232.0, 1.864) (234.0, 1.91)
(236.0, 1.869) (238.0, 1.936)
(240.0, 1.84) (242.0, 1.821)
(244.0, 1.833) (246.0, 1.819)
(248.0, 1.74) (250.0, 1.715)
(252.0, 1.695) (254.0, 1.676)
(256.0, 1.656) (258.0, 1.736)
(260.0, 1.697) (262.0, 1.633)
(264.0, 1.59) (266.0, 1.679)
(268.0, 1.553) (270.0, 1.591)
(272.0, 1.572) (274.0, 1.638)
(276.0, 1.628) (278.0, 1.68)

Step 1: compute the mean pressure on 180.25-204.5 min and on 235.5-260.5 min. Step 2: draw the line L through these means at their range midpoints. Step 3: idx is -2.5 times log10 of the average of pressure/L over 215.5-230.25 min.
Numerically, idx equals -0.18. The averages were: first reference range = 1.23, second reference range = 1.77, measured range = 1.8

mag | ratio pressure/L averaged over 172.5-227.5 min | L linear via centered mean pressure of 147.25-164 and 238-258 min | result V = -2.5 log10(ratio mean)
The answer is 0.12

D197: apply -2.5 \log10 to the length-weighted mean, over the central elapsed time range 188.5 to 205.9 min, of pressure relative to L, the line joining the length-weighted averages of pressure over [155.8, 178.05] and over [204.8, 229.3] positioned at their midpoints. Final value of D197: 0.27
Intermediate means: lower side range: 1.25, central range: 1.12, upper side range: 1.55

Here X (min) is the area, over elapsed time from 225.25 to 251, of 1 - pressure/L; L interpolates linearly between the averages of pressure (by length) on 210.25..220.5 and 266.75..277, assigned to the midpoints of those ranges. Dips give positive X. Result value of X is -4.33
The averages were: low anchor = 1.56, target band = 1.84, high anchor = 1.6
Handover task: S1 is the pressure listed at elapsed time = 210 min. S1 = 1.232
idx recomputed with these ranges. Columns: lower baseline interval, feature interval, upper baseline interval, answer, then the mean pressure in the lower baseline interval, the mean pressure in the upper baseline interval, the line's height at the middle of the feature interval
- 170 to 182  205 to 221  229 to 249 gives 0.17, 1.33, 1.86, 1.64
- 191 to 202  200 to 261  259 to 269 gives -0.18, 1.12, 1.63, 1.38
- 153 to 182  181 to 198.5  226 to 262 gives 0.08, 1.28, 1.79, 1.43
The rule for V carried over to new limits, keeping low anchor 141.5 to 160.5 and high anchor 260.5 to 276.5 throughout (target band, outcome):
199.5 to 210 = 0.432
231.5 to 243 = -0.206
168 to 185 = 0.073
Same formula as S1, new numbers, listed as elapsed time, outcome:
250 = 1.715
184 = 1.449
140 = 1.525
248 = 1.74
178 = 1.424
